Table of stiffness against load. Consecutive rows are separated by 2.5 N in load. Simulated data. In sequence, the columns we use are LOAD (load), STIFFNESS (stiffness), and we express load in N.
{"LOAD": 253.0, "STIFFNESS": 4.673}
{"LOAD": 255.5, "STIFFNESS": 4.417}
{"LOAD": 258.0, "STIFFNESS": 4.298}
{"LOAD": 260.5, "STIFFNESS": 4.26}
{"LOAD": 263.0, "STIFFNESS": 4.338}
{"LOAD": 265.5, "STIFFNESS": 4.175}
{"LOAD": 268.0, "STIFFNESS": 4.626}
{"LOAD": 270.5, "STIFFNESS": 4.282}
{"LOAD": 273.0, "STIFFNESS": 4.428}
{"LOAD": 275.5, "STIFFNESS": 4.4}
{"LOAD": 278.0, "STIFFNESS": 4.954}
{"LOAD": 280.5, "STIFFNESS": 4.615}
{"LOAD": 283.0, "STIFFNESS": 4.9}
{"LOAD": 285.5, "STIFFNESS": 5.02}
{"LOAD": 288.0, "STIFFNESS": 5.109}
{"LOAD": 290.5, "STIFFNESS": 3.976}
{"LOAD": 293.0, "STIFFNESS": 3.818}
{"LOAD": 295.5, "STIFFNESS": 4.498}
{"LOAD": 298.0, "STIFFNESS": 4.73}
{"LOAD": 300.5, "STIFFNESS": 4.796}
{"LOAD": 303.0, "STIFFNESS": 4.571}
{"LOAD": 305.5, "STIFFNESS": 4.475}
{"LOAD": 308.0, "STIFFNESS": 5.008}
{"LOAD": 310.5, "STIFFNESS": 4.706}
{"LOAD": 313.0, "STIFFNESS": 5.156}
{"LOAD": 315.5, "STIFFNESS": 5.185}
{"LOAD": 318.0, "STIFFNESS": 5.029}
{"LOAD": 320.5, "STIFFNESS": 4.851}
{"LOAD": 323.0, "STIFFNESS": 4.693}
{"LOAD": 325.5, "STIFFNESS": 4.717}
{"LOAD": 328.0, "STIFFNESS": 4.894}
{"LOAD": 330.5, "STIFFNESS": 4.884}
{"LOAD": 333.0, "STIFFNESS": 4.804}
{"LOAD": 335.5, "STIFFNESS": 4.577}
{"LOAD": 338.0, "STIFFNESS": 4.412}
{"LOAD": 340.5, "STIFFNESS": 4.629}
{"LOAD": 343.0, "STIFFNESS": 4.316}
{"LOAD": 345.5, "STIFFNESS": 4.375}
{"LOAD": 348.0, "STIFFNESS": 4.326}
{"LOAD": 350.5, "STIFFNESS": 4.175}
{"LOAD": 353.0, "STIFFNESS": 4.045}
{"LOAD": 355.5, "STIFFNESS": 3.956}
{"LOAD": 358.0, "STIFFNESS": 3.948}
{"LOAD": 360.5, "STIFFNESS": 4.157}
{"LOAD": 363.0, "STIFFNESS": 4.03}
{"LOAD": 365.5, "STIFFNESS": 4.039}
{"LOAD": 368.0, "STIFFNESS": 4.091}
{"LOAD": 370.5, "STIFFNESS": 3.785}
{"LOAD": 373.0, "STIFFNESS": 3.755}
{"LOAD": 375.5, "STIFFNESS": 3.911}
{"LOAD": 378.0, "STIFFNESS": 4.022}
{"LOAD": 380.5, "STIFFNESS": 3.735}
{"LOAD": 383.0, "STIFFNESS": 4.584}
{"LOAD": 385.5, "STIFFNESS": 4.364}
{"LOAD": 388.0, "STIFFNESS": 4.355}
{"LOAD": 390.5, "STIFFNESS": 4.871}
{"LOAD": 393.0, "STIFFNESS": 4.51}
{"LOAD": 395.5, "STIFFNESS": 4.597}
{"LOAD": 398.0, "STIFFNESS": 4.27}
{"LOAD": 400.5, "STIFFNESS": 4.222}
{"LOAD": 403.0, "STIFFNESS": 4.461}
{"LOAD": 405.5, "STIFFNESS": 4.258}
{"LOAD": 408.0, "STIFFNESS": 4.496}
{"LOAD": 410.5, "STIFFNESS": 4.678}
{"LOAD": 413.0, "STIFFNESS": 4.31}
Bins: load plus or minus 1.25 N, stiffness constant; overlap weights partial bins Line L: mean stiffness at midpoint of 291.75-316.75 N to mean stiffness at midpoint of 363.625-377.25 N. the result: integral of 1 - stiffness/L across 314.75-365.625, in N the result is -2.4 N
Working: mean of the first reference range 4.69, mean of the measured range 4.48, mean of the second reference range 3.93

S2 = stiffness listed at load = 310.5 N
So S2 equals 4.706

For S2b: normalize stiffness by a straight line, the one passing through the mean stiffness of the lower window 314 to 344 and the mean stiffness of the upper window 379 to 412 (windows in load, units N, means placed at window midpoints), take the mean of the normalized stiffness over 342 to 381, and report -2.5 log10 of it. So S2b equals 0.14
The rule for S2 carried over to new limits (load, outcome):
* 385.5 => 4.364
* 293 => 3.818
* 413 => 4.31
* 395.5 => 4.597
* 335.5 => 4.577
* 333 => 4.804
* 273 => 4.428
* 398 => 4.27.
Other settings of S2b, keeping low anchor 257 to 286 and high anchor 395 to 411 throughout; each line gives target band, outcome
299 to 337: -0.08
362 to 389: 0.09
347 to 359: 0.09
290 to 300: 0.04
